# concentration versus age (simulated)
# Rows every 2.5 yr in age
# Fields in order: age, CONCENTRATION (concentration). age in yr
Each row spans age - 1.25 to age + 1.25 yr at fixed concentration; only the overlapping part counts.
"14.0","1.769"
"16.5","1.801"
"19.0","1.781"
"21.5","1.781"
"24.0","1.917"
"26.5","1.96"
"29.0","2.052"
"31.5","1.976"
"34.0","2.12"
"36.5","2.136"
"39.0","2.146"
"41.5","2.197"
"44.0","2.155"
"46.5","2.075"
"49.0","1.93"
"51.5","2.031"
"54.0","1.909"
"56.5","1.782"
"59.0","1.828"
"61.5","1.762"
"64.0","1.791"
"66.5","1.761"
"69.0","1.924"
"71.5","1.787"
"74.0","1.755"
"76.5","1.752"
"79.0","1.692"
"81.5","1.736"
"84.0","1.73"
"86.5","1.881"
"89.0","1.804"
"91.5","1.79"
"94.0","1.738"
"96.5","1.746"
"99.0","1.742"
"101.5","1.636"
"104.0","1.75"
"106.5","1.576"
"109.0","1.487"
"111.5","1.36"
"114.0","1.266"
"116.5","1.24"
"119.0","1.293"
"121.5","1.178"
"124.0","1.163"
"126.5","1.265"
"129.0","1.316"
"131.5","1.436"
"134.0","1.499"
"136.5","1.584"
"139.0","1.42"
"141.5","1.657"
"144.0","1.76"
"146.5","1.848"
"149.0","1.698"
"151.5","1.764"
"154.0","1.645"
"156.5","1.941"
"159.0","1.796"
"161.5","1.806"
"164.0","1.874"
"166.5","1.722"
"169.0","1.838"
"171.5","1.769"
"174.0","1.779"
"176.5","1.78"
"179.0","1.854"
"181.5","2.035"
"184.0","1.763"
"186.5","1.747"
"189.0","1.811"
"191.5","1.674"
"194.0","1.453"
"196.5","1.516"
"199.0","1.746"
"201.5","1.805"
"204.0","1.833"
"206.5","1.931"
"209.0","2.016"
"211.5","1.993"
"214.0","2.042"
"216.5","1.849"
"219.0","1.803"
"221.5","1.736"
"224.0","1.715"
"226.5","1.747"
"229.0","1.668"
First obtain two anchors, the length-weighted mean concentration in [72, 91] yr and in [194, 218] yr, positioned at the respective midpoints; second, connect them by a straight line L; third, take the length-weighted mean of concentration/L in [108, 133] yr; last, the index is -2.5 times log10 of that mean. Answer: 0.35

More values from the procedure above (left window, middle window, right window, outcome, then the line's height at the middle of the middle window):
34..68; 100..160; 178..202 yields 0.201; 1.84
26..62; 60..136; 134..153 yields 0.147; 1.82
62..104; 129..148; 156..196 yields 0.125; 1.78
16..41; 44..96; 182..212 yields 0.057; 1.93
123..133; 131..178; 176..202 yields -0.155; 1.49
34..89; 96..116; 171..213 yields 0.199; 1.86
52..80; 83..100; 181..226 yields 0.015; 1.8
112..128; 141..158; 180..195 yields -0.202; 1.47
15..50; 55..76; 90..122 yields -0.005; 1.79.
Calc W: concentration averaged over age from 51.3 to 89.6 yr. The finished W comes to 1.8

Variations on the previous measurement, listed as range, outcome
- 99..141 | 1.42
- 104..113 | 1.51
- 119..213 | 1.69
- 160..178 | 1.8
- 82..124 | 1.57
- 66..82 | 1.77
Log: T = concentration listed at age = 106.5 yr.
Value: 1.576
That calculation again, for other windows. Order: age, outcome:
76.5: 1.752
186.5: 1.747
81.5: 1.736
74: 1.755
